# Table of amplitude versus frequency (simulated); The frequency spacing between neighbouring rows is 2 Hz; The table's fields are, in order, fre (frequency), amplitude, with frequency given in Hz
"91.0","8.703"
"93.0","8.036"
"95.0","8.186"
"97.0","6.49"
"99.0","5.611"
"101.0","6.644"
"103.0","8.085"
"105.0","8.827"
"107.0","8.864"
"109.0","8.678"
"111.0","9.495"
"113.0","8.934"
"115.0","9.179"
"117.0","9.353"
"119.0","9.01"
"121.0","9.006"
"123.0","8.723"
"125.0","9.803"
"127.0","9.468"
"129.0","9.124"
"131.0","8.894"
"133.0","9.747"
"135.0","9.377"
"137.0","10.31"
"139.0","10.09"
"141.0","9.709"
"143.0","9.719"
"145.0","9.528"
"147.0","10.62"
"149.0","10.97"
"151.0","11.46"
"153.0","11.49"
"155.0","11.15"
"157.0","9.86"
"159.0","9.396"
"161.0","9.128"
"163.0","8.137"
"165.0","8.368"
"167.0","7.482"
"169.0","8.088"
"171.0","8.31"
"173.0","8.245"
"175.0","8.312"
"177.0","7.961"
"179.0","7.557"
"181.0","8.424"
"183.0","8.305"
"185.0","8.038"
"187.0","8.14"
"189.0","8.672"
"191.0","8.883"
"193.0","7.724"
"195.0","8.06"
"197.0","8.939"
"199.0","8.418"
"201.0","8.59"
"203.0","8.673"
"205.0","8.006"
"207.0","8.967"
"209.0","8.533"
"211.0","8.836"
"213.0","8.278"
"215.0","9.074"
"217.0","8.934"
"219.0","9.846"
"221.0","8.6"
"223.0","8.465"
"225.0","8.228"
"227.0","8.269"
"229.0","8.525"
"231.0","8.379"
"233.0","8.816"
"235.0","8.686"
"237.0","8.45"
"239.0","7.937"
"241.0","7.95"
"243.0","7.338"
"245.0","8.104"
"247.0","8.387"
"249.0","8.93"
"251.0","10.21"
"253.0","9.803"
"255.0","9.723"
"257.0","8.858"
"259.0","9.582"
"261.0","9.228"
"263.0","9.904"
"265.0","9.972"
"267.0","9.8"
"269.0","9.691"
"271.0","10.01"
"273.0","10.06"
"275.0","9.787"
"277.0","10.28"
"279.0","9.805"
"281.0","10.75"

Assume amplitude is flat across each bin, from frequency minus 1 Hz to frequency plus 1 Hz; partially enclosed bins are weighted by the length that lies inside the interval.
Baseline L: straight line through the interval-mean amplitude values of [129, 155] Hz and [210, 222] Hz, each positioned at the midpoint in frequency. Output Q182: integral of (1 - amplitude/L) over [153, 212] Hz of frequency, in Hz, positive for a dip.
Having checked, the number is 5.7 Hz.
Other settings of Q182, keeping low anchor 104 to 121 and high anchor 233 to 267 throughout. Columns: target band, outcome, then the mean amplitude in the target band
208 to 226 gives 0.5 Hz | 8.75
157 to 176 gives 1.2 Hz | 8.46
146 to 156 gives -2.3 Hz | 11.1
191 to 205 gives 0.9 Hz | 8.41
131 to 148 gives -1.5 Hz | 9.83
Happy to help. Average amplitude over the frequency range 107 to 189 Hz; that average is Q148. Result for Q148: 9.18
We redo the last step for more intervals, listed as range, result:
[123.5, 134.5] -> 9.37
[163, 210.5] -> 8.29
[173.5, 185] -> 8.11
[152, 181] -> 8.81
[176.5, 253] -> 8.5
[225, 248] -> 8.26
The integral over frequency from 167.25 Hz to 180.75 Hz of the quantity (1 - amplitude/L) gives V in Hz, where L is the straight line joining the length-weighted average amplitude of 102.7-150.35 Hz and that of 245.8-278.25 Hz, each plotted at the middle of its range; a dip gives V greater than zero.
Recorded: 2.0 Hz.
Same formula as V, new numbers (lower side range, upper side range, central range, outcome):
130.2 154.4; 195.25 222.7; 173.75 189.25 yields 1.9 Hz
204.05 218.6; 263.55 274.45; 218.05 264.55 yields 2.6 Hz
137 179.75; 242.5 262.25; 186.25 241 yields 3.8 Hz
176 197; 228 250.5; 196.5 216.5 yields -0.9 Hz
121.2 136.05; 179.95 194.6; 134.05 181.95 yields -2.8 Hz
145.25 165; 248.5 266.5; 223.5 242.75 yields 2.8 Hz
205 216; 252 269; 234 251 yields 1.7 Hz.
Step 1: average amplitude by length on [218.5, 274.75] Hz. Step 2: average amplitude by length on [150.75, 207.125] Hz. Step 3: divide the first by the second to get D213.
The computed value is 1.04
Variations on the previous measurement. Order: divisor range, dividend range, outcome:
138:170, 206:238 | 0.89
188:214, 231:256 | 1.02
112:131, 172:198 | 0.90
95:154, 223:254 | 0.93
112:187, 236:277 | 1.00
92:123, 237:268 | 1.09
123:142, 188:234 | 0.90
